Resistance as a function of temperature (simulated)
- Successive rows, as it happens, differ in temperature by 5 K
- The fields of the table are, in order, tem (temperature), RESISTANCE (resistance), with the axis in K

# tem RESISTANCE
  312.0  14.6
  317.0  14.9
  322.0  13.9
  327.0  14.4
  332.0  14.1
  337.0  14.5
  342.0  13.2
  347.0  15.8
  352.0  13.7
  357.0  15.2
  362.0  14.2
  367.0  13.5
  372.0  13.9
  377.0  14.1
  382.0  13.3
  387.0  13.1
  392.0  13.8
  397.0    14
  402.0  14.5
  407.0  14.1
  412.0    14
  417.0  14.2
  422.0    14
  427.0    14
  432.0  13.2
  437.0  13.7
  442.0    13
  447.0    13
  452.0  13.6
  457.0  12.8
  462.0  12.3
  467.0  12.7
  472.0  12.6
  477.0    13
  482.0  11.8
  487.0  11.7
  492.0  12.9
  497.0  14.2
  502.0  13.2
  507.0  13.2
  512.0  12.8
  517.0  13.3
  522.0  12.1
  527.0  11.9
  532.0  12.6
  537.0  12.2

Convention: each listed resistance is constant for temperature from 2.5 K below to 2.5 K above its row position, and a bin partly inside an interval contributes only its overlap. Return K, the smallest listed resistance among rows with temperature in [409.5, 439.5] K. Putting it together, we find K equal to 13.2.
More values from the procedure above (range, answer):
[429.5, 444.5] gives 13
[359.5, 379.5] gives 13.5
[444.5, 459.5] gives 12.8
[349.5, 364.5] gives 13.7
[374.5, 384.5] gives 13.3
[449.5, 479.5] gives 12.3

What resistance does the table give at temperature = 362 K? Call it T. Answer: 14.2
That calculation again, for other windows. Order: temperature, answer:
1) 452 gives 13.6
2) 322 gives 13.9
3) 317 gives 14.9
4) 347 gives 15.8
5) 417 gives 14.2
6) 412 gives 14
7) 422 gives 14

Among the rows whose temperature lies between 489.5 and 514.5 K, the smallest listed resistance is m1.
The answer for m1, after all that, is 12.8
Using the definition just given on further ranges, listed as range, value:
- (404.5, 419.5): 14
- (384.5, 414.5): 13.1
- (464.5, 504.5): 11.7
